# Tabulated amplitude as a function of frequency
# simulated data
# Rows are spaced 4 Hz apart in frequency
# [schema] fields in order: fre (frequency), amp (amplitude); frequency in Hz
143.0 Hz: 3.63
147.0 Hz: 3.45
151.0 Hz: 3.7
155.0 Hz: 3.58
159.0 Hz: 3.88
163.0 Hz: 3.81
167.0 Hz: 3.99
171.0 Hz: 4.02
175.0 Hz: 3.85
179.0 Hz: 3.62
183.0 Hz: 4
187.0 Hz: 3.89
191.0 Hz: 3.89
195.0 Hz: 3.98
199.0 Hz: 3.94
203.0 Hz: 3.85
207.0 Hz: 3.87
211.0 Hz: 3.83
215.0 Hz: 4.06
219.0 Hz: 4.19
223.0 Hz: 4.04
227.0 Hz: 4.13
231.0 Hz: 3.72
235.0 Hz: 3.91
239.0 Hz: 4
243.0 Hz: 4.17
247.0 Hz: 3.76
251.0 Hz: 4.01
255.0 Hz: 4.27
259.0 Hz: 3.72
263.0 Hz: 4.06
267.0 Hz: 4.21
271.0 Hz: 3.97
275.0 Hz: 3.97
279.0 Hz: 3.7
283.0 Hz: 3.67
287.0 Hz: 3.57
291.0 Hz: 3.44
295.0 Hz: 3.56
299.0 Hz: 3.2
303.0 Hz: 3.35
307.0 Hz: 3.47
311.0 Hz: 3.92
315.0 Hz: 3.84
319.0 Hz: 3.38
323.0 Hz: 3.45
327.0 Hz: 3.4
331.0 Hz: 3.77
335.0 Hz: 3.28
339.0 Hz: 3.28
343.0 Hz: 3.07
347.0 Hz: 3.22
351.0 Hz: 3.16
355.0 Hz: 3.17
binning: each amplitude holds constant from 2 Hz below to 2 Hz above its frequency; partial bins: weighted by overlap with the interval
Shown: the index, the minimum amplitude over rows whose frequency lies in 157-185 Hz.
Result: 3.62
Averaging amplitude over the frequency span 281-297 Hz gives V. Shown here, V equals 3.56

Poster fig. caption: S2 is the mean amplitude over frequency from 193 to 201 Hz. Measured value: 3.96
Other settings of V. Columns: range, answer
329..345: 3.35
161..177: 3.92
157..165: 3.84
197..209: 3.89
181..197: 3.94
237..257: 4.04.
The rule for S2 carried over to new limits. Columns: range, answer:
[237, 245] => 4.08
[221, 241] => 3.96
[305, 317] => 3.74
